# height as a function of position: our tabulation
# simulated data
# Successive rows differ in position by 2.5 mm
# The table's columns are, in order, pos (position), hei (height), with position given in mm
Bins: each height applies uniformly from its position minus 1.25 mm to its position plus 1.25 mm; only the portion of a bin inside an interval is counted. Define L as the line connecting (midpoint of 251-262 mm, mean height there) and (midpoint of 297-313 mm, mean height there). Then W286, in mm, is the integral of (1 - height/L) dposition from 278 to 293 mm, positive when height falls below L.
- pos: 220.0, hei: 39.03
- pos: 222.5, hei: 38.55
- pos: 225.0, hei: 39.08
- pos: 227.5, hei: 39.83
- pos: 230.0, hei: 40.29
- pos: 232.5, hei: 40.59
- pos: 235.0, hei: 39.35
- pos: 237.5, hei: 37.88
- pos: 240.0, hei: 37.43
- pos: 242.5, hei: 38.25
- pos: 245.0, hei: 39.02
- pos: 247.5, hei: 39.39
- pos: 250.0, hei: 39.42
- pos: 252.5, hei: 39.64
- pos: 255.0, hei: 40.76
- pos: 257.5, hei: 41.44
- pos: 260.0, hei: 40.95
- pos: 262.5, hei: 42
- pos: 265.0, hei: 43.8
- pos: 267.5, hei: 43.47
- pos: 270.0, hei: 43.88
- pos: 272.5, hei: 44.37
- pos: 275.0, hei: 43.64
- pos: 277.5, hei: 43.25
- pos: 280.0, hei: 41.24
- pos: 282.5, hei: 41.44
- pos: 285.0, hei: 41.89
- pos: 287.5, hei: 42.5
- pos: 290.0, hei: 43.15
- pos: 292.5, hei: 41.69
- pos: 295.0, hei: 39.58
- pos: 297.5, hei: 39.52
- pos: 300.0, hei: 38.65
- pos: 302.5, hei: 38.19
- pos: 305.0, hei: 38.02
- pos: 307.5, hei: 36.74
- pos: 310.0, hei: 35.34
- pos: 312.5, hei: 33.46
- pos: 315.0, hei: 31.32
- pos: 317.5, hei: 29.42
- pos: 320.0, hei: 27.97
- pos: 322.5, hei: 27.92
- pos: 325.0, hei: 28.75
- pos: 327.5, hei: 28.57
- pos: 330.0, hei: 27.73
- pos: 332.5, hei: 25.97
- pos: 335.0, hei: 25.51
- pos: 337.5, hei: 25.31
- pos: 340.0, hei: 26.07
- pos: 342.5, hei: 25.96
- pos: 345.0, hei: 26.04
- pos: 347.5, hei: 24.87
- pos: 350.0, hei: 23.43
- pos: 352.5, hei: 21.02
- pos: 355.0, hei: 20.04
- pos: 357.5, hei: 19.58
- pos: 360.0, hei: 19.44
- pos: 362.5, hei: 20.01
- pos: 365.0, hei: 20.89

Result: -1.3 mm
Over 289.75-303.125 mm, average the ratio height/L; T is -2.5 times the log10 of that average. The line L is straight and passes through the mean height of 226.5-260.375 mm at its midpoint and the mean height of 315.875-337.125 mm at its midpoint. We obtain -0.24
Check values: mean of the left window 39.6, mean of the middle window 40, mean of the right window 27.7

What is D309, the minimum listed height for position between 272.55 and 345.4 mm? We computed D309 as 25.31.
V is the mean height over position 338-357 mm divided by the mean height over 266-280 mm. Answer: 0.55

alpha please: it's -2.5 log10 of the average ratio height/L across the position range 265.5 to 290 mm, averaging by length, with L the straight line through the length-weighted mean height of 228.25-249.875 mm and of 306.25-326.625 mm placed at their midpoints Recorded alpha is -0.215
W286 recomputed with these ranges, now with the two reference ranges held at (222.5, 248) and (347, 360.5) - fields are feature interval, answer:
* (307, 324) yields -2.7 mm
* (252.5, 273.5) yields -4.5 mm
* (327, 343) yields -1.5 mm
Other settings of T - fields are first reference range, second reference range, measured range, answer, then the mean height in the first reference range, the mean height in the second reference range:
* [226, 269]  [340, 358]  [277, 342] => -0.14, 40.2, 23.3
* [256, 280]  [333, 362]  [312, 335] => 0.02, 42.9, 23.4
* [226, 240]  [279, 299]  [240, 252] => 0.03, 39.4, 41.3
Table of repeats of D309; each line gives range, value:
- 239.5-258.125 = 37.43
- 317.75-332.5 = 25.97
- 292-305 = 38.02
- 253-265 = 40.76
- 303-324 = 27.92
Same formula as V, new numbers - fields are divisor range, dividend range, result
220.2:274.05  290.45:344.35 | 0.79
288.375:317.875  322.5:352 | 0.70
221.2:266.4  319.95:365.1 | 0.61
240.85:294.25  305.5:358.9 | 0.66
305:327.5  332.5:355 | 0.78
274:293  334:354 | 0.58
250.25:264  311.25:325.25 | 0.73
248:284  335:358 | 0.57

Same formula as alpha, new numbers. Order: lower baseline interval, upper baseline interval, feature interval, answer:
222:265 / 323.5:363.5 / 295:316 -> -0.21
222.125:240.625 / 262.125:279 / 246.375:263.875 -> 0.03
